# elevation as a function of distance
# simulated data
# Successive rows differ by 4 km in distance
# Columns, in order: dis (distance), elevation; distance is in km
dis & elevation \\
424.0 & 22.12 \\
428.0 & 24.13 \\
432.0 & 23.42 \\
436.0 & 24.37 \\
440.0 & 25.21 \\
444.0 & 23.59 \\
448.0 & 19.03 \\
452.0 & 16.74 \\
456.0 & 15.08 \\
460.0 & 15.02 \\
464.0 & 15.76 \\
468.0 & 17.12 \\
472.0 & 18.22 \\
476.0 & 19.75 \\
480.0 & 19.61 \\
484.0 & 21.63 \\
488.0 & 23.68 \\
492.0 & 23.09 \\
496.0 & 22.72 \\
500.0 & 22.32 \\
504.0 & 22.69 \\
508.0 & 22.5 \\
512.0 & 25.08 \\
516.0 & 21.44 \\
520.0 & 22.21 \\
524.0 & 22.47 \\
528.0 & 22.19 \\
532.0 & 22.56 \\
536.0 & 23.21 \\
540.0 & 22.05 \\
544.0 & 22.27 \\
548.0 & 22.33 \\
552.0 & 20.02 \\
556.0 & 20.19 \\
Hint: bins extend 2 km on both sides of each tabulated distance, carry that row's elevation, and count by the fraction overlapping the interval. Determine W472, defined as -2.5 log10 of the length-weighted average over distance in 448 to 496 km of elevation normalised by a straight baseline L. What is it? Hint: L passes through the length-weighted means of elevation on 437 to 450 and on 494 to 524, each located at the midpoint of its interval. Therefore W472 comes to 0.201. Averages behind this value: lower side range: 22.7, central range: 18.9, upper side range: 22.7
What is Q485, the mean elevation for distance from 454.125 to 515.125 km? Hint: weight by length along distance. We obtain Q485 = 20.3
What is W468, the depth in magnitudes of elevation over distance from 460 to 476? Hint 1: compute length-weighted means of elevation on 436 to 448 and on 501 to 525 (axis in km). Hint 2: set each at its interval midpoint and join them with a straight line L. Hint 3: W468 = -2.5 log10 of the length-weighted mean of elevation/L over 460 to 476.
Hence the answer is 0.330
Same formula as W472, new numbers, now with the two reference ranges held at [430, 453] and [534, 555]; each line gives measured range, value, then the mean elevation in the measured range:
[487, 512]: -0.044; 23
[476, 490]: 0.038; 21.4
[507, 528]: -0.034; 22.7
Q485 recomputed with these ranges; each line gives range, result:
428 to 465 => 20.1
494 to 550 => 22.6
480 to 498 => 22.4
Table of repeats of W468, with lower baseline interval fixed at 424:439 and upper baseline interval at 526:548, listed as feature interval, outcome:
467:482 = 0.23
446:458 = 0.36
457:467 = 0.45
